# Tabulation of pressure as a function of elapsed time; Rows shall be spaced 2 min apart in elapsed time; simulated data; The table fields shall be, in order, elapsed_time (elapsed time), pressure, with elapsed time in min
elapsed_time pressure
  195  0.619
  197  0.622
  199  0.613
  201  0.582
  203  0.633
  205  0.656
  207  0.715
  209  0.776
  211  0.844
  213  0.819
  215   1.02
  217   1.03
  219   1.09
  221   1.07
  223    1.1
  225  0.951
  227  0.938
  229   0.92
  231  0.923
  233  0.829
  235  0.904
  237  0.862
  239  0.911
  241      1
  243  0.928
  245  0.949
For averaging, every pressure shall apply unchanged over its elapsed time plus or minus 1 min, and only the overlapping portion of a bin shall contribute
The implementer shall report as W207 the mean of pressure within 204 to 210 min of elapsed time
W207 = 0.716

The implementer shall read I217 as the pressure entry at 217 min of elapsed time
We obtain 1.03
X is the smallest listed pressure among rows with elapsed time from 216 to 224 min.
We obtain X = 1.03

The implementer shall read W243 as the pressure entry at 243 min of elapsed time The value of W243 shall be 0.928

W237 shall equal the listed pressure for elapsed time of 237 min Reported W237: 0.862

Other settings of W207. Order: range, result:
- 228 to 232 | 0.921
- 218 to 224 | 1.09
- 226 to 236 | 0.903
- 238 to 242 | 0.956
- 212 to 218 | 0.956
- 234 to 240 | 0.892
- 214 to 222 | 1.05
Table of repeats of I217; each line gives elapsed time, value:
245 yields 0.949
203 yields 0.633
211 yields 0.844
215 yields 1.02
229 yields 0.92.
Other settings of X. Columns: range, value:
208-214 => 0.776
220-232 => 0.92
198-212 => 0.582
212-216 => 0.819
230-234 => 0.829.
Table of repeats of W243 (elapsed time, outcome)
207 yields 0.715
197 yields 0.622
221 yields 1.07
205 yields 0.656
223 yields 1.1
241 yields 1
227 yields 0.938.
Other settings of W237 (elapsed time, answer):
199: 0.613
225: 0.951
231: 0.923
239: 0.911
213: 0.819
